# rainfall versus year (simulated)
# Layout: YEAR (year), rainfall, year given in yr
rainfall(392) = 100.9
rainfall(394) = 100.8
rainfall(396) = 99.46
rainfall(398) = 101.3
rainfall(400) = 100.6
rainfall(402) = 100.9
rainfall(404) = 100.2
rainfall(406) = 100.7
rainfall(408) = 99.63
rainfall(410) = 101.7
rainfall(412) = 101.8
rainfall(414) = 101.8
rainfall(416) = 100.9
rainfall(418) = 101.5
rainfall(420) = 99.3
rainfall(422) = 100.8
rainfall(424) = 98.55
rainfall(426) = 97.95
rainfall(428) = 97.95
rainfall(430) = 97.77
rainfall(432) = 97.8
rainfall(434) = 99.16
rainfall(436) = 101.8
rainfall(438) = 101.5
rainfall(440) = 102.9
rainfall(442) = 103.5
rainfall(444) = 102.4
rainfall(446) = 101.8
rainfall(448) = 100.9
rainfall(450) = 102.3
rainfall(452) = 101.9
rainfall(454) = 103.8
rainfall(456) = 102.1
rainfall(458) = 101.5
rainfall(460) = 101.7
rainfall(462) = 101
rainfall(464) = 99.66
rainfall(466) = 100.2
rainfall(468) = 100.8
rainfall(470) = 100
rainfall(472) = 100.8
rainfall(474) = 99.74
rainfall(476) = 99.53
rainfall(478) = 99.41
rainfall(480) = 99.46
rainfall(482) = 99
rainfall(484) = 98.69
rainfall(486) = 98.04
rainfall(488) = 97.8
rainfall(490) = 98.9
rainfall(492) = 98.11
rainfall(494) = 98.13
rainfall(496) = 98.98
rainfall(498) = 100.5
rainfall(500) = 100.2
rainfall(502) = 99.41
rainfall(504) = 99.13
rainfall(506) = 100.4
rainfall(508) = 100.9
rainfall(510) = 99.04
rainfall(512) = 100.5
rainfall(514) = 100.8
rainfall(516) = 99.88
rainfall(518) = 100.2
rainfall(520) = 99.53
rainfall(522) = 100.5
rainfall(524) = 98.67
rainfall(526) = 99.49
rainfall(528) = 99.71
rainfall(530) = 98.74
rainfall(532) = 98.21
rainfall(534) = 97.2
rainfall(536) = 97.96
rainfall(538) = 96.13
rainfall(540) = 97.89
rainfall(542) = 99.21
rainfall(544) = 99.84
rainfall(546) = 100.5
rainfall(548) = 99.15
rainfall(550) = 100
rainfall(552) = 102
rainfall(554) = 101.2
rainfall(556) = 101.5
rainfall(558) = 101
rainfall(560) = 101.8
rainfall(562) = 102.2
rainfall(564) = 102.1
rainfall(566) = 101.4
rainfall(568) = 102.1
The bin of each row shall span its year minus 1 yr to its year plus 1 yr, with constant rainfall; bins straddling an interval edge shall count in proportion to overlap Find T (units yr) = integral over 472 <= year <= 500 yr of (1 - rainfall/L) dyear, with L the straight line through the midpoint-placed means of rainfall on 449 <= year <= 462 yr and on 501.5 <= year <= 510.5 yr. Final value 0.5 yr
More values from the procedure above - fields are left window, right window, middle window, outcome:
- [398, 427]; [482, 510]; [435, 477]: -0.68 yr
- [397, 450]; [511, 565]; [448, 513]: 0.11 yr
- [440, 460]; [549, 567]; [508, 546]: 0.94 yr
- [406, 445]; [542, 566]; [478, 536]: 0.87 yr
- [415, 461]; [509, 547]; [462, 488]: 0.15 yr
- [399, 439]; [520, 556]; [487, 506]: 0.09 yr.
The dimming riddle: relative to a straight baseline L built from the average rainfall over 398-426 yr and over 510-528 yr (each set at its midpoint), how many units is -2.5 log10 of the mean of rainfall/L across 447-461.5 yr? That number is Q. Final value -0.018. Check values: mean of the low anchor 101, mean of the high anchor 99.9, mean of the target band 102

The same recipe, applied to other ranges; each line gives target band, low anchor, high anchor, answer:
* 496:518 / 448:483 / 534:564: 0.00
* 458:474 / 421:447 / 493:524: -0.01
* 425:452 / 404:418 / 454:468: 0.01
